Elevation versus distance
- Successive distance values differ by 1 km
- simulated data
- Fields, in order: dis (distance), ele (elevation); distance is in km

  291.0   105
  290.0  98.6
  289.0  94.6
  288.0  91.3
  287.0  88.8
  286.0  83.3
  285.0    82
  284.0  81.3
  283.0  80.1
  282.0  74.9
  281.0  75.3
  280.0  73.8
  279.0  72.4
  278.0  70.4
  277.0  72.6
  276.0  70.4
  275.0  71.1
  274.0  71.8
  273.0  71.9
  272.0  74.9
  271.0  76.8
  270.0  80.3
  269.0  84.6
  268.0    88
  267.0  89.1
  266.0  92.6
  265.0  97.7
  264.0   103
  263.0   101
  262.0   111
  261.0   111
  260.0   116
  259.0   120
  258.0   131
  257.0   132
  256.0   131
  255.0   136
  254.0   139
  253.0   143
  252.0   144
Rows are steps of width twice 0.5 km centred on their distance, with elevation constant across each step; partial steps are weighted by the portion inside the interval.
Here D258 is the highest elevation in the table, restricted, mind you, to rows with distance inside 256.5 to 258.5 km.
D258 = 132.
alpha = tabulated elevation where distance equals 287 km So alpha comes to 88.8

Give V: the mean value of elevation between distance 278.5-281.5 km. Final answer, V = 73.8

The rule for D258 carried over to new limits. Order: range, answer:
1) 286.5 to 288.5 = 91.3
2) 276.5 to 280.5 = 73.8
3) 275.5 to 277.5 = 72.6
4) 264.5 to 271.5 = 97.7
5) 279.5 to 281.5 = 75.3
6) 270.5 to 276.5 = 76.8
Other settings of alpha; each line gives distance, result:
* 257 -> 132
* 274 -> 71.8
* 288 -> 91.3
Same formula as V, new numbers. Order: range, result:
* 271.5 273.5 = 73.4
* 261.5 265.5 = 103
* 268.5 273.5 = 77.7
